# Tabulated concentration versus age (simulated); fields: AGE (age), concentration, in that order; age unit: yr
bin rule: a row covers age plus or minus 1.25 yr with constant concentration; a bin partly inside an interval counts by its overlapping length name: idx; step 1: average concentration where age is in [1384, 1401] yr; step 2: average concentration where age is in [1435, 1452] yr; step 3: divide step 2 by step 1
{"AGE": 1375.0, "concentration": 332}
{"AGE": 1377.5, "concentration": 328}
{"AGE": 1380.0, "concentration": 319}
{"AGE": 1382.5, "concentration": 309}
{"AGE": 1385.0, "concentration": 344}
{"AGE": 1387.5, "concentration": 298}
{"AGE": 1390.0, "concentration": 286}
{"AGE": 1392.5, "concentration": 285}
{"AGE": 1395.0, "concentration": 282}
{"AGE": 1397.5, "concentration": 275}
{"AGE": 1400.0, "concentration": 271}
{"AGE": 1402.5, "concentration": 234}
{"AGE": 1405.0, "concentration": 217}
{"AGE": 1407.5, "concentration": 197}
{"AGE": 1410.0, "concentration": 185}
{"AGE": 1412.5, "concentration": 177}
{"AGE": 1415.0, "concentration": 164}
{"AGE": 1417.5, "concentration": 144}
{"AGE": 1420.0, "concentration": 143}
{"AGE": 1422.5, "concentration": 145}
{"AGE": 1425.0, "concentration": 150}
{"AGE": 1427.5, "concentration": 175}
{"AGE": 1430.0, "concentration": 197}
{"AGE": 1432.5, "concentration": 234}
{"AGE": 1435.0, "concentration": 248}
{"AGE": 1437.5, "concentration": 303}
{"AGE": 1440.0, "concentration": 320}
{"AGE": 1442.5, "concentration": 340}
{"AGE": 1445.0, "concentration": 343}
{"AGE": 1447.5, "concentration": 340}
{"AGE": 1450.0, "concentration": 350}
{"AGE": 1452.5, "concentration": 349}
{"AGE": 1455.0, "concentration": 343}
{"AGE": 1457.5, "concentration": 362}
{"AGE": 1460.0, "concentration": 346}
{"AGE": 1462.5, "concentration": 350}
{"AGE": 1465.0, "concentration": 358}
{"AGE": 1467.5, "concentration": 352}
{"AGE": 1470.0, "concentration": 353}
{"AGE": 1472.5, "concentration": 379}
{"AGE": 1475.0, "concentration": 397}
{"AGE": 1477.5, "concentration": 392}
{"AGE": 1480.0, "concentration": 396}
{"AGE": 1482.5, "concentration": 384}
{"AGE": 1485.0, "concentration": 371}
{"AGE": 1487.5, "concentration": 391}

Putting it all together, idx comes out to 1.12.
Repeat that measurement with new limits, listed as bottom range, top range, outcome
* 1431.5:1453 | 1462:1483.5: 1.19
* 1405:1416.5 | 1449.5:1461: 1.90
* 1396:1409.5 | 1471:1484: 1.64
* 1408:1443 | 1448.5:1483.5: 1.77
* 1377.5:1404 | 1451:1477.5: 1.24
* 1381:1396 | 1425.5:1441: 0.80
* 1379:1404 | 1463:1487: 1.30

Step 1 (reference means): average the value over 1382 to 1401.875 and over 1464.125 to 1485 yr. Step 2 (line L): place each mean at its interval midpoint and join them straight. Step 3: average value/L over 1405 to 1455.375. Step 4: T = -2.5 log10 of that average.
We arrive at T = 0.36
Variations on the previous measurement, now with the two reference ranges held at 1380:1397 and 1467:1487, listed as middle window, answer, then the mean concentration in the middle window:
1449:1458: 0.03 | 350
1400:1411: 0.41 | 216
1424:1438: 0.50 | 214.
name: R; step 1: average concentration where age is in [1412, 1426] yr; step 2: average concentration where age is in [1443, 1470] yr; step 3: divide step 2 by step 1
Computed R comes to 2.29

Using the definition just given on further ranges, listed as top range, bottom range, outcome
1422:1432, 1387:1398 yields 0.61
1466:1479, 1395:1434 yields 1.90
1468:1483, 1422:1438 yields 1.86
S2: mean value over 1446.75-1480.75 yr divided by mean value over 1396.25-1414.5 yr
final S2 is 1.6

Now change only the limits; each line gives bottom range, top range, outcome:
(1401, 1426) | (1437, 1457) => 1.91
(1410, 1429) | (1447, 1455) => 2.18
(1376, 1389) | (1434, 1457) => 1.03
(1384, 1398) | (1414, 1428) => 0.52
